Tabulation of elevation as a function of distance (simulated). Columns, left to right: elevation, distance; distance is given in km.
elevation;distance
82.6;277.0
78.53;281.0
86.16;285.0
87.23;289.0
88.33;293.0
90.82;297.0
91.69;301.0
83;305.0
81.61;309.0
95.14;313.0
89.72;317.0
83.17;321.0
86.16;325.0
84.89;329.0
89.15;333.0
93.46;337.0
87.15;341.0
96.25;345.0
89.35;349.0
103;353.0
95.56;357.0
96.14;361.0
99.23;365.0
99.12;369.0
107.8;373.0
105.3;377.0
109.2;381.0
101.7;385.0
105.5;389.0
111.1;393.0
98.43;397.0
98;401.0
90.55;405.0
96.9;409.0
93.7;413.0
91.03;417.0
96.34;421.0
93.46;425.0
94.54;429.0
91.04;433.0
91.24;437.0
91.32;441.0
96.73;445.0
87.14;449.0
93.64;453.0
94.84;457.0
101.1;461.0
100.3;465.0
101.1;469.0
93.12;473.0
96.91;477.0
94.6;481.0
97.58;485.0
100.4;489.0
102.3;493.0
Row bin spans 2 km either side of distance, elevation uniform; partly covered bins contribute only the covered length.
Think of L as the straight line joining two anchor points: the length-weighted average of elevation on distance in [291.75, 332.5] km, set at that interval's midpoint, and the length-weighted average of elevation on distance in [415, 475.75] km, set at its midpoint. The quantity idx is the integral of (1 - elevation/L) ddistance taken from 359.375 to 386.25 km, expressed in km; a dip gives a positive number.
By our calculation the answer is -3.57 km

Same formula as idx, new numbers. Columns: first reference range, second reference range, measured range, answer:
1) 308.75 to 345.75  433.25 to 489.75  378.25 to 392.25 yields -2.2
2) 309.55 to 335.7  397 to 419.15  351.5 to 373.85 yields -2.1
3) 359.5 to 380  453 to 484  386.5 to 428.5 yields 1.2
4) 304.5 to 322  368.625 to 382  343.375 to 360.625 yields 0.5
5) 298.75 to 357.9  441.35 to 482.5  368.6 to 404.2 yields -4.4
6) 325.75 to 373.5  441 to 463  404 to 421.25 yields 0.1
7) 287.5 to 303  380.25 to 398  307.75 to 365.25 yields 3.2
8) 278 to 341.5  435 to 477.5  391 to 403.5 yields -1.4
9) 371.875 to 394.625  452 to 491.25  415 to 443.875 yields 2.6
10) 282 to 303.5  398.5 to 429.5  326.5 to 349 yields 0.1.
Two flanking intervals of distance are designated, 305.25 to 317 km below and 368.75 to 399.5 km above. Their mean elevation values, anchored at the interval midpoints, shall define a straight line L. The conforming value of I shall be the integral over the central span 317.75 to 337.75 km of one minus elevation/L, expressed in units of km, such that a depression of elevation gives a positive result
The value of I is 1.00 km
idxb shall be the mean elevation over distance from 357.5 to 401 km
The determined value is 103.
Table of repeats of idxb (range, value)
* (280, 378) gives 91.5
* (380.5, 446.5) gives 96.8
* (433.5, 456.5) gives 92.1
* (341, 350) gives 91.9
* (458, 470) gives 100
